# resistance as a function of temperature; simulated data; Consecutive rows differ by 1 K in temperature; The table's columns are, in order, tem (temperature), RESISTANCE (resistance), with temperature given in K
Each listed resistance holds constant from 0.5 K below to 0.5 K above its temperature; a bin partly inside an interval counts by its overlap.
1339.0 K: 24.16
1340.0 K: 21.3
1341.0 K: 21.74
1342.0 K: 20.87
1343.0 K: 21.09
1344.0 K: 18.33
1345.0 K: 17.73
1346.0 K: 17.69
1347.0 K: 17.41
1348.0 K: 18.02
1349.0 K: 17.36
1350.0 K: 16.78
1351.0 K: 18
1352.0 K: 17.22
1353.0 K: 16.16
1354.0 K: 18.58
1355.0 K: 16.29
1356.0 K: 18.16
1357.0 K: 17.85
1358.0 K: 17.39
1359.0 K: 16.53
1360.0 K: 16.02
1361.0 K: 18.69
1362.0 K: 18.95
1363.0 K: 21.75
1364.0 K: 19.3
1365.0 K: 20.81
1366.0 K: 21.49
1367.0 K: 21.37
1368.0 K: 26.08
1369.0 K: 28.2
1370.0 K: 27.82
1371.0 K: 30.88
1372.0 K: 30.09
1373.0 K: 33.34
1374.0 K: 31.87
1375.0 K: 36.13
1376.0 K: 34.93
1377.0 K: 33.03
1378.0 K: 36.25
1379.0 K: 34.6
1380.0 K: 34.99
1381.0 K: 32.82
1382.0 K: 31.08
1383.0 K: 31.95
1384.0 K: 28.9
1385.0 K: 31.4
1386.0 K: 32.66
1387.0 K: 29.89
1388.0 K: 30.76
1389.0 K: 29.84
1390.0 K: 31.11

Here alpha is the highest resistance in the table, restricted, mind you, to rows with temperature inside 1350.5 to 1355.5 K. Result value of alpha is 18.58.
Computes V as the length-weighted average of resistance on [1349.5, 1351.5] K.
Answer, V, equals 17.4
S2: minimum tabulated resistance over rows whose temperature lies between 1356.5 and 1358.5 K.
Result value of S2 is 17.39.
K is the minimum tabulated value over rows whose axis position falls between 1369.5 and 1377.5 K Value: 27.82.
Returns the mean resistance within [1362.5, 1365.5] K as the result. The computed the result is 20.6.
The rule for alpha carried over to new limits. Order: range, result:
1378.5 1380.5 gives 34.99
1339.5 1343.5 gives 21.74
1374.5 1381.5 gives 36.25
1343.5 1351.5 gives 18.33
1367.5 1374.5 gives 33.34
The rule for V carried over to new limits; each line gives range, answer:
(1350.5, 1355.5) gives 17.2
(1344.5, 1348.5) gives 17.7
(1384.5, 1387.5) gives 31.3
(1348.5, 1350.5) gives 17.1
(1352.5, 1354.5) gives 17.4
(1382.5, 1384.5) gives 30.4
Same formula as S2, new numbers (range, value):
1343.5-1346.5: 17.69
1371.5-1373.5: 30.09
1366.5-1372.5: 21.37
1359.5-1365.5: 16.02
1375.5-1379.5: 33.03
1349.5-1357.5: 16.16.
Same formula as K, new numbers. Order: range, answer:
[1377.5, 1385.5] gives 28.9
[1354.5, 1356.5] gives 16.29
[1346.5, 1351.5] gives 16.78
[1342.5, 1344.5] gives 18.33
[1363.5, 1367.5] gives 19.3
